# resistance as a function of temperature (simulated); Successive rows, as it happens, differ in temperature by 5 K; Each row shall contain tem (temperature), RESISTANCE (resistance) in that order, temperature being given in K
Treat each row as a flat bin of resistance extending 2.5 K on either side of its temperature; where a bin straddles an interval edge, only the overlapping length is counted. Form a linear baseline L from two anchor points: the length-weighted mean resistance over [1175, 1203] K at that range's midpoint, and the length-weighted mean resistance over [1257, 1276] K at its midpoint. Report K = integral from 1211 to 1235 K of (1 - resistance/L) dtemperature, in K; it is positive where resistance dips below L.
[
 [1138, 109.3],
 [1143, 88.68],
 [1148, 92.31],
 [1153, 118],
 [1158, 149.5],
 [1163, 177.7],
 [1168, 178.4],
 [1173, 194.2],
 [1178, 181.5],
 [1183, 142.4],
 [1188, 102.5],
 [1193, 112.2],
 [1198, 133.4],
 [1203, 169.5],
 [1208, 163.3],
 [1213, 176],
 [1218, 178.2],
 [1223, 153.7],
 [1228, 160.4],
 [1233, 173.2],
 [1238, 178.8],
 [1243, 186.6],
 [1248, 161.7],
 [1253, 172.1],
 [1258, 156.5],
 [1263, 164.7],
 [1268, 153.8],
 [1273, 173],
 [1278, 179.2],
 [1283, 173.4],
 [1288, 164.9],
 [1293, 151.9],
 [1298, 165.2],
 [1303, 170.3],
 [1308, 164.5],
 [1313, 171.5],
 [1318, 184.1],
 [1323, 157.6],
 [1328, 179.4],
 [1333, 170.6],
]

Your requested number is -3.03 K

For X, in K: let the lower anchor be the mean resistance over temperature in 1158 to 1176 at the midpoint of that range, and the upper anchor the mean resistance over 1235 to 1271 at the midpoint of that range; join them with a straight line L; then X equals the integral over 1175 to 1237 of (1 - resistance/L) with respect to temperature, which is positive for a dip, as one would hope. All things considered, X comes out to 6.7 K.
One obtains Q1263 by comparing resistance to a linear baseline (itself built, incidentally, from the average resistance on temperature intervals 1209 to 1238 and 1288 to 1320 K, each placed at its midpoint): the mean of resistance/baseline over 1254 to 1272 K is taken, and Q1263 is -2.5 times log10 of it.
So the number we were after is 0.050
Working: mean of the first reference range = 169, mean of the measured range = 161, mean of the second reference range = 167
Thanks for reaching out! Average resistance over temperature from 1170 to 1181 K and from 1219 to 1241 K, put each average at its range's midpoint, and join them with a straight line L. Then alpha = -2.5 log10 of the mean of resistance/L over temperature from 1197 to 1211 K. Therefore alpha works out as 0.11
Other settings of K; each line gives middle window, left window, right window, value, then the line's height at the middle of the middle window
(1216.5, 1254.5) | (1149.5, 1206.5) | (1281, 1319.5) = -2.87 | 158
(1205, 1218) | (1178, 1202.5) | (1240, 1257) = -2.14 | 147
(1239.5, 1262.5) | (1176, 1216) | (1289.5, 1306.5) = -2.00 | 156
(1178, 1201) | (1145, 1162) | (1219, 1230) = 1.91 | 142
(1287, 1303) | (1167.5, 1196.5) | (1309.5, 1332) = 0.62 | 168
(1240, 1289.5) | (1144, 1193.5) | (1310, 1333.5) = -2.04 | 162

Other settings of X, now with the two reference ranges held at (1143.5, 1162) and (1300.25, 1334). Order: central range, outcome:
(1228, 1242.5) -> -2.8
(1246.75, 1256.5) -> -1.0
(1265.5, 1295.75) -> -1.1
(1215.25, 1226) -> -1.8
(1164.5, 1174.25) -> -4.5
